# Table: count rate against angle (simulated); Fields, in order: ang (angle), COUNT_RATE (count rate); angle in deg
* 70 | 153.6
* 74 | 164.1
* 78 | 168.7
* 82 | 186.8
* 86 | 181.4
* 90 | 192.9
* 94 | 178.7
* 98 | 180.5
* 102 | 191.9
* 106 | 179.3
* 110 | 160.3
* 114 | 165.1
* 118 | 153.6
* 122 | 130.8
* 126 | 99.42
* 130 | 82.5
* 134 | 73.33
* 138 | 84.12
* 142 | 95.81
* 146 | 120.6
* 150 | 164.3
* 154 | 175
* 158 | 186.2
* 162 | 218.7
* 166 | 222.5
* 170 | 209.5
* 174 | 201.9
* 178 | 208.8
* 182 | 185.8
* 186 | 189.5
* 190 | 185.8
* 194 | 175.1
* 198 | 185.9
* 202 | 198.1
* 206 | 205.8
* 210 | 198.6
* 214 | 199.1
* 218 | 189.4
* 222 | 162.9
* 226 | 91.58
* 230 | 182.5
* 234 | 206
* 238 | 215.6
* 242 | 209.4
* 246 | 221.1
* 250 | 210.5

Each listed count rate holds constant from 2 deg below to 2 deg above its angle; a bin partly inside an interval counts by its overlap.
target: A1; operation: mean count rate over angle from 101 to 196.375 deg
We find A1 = 161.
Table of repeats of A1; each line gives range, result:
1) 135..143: 87.2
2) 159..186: 206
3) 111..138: 117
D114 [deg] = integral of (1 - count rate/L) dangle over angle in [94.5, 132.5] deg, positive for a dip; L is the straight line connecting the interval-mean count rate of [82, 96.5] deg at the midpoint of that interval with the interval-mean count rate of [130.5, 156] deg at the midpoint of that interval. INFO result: 1.6 deg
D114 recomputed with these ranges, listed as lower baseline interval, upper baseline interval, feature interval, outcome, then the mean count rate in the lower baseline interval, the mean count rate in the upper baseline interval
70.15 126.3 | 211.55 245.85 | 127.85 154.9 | 9.8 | 168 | 184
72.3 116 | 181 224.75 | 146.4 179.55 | -2.0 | 177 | 187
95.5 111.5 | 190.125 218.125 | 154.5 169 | -1.5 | 179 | 193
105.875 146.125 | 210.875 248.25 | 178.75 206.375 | -4.5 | 120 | 187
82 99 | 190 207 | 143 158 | 2.7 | 184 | 190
